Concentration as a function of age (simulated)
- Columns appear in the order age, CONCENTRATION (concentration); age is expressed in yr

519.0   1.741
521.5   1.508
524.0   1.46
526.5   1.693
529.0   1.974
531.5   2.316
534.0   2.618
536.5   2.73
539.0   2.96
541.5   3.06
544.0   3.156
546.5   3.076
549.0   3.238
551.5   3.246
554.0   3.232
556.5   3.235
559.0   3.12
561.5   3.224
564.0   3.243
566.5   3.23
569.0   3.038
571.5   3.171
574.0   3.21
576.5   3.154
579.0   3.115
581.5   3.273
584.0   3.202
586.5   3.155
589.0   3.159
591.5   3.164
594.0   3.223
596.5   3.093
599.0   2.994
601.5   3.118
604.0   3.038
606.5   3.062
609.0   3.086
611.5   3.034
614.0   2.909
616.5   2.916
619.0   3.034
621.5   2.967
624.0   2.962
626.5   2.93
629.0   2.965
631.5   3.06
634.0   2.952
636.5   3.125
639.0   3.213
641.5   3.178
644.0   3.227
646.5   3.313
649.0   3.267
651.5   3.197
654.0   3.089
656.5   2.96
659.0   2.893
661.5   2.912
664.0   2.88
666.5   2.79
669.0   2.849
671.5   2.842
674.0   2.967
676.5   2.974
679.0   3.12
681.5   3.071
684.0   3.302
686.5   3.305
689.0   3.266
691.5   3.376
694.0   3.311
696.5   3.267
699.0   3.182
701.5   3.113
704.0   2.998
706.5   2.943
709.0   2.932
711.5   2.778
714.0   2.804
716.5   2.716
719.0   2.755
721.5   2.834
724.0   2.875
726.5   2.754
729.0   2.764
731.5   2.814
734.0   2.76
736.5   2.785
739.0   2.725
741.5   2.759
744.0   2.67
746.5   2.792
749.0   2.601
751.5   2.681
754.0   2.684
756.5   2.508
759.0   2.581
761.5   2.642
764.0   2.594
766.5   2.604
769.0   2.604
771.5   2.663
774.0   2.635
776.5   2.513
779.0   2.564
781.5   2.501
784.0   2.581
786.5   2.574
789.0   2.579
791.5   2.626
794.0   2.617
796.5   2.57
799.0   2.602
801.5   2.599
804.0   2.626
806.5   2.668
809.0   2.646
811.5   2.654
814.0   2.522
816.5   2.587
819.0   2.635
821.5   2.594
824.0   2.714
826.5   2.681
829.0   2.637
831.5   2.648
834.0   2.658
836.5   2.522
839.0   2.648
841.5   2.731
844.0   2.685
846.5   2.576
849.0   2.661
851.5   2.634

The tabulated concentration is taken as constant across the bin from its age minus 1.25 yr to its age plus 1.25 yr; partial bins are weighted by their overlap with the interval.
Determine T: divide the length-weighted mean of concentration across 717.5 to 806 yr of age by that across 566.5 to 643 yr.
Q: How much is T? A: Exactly 0.9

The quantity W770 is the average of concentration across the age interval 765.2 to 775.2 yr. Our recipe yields 2.63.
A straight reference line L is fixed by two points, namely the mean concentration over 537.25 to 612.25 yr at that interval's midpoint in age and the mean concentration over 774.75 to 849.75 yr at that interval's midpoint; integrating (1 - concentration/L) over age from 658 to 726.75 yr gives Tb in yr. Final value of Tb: -2.79 yr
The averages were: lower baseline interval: 3.14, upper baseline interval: 2.61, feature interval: 3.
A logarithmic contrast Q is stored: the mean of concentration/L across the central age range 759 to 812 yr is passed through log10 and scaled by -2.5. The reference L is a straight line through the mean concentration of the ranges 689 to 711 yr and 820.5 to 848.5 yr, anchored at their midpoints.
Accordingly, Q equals 0.089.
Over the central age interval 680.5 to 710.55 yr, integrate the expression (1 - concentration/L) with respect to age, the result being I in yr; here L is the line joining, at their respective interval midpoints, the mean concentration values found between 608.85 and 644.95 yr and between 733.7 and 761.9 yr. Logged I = -3.55 yr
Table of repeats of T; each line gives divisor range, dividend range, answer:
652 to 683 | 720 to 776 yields 0.91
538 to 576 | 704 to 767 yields 0.87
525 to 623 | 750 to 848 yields 0.87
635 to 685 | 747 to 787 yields 0.85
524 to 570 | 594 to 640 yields 1.06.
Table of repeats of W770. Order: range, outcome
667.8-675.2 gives 2.89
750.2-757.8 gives 2.62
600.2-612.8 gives 3.07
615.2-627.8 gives 2.96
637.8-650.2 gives 3.24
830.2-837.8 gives 2.61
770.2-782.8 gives 2.58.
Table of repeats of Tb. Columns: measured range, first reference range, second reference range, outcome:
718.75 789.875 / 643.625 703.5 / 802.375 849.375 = 4.6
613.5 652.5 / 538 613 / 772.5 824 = -1.0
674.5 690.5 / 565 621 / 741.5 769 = -1.8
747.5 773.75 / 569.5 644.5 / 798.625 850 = 1.4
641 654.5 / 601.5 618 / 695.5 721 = -1.1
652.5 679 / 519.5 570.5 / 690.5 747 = -0.7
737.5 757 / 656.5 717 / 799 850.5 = 1.2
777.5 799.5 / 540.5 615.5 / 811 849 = 1.1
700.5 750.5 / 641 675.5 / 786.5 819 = 0.4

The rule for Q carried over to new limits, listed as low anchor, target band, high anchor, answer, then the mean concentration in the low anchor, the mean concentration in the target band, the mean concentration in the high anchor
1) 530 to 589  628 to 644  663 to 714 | -0.01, 3.08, 3.1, 3.06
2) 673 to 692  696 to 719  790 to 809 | 0.04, 3.17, 2.95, 2.62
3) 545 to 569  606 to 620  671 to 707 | 0.06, 3.2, 3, 3.15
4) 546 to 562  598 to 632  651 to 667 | 0.02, 3.2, 3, 2.96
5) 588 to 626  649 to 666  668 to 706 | 0.03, 3.05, 3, 3.13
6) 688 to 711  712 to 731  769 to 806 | 0.08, 3.14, 2.79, 2.59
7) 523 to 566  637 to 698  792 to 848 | -0.14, 2.81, 3.11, 2.63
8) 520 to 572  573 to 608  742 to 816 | -0.15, 2.78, 3.14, 2.61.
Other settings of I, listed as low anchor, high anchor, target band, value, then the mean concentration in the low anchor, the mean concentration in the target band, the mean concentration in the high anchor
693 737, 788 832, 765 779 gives 0.70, 2.91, 2.6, 2.62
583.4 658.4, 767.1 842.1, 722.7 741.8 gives 0.12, 3.08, 2.78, 2.61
